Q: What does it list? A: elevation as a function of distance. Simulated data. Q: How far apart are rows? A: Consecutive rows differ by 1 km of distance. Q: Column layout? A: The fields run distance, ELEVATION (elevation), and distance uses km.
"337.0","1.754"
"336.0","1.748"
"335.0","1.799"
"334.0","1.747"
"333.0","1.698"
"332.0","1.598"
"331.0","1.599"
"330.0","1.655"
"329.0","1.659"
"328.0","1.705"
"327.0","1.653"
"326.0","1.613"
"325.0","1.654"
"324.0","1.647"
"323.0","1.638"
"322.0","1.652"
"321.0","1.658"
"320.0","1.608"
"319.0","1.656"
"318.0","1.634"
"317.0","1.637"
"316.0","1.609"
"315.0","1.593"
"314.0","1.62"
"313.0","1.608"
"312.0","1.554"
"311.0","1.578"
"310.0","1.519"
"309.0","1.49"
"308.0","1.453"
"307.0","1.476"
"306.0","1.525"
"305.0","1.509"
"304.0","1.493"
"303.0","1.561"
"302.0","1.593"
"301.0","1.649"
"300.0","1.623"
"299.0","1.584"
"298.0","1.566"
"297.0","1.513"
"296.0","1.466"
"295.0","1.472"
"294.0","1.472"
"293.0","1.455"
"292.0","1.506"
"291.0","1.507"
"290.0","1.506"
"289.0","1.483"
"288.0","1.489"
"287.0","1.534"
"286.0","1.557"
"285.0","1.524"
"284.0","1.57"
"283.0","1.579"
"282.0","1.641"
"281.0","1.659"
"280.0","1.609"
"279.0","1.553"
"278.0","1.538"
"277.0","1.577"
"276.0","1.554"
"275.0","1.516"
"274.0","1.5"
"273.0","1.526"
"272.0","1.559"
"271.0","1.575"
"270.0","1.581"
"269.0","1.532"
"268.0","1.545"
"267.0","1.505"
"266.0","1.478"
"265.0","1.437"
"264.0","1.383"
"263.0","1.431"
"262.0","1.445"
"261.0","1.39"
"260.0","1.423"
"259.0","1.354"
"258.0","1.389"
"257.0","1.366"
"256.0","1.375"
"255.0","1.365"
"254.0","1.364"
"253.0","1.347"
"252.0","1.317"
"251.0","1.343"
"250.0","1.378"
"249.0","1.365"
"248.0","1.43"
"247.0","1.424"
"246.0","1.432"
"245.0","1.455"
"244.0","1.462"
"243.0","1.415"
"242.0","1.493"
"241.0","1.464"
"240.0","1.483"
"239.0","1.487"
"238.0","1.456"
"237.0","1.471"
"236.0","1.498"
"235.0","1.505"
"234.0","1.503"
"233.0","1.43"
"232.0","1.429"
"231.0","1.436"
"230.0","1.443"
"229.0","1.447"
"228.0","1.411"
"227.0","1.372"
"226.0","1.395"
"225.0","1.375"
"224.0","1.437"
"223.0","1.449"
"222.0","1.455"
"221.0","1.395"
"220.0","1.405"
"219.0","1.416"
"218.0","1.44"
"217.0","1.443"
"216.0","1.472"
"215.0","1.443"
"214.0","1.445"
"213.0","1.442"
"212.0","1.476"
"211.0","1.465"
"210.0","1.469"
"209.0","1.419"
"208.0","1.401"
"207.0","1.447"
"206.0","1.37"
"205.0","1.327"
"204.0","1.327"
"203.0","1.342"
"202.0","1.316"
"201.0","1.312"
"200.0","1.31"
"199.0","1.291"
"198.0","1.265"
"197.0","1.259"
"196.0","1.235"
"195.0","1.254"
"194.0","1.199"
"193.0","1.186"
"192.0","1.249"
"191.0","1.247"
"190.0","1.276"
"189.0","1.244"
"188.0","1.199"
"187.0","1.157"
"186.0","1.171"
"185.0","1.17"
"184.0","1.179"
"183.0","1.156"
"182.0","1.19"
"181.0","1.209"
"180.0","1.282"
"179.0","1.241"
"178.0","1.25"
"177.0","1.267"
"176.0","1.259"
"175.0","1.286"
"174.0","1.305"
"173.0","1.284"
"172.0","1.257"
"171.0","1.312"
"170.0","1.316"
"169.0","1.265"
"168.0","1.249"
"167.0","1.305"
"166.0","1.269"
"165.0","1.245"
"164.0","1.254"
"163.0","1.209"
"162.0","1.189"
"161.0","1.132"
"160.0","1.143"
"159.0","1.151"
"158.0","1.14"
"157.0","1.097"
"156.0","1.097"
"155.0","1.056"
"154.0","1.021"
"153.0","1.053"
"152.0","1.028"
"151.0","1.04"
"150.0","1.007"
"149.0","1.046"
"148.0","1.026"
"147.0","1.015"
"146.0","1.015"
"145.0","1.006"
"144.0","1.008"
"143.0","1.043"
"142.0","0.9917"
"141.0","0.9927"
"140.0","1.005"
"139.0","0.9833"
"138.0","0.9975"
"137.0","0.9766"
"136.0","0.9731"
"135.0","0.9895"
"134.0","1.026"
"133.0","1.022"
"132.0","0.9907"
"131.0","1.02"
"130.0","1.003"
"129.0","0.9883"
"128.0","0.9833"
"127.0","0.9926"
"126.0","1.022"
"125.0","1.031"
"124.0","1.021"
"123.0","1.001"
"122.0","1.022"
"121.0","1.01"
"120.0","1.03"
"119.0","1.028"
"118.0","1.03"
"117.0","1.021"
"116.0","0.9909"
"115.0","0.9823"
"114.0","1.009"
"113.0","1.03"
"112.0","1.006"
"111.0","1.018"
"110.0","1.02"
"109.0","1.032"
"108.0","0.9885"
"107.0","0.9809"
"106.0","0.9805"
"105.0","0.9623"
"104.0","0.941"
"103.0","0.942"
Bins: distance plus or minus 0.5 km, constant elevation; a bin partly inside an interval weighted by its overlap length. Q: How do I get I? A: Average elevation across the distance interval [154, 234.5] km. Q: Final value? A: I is 1.3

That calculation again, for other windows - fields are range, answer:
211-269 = 1.43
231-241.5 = 1.47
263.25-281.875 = 1.54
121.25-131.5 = 1.01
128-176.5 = 1.1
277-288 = 1.57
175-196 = 1.22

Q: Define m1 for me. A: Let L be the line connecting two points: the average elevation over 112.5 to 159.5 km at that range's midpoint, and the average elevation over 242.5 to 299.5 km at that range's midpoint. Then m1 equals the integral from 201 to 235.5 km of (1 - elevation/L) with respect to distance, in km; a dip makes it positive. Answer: -3.2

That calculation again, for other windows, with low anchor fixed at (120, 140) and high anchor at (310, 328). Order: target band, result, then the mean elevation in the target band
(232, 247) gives -1.13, 1.47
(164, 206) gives -2.62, 1.26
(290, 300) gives 0.22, 1.51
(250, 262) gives 0.39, 1.37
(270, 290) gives -0.79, 1.55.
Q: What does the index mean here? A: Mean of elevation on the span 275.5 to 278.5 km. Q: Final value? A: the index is 1.56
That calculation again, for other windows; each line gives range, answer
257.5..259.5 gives 1.37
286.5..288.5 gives 1.51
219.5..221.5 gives 1.4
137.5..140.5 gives 0.995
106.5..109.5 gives 1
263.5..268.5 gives 1.47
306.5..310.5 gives 1.48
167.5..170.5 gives 1.28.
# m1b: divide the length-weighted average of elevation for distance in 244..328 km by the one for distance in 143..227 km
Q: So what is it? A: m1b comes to 1.21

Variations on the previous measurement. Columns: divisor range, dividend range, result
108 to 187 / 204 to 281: 1.32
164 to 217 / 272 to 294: 1.19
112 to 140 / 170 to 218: 1.29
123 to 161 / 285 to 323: 1.51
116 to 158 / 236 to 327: 1.48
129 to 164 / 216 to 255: 1.36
